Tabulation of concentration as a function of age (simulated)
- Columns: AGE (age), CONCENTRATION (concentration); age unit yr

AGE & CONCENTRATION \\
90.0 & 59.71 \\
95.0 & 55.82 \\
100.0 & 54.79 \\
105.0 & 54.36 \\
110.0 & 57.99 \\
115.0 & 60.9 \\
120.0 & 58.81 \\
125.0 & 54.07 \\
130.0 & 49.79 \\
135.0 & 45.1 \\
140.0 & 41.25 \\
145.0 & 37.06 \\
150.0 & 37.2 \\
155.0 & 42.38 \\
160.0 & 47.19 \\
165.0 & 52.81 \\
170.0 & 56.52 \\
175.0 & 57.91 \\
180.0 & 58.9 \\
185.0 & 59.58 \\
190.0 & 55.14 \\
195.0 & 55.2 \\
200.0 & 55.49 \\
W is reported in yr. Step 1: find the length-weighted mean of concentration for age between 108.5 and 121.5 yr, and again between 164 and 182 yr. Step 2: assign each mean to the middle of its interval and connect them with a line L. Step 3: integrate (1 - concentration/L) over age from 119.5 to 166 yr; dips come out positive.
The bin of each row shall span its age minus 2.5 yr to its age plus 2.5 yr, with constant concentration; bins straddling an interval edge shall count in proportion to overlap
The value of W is 9.8 yr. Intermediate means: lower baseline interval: 59.4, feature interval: 45.8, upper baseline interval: 56.8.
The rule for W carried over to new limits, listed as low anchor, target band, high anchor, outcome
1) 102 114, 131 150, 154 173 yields 4.2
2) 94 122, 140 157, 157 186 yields 5.1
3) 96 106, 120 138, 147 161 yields -1.0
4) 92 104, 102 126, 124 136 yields -2.2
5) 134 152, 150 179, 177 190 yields -0.4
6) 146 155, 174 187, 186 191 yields -1.5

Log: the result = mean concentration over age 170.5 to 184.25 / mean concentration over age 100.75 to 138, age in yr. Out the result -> 1.07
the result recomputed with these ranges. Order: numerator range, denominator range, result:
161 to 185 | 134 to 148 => 1.39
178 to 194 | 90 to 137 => 1.05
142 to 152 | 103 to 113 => 0.66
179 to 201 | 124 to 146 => 1.25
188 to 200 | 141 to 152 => 1.47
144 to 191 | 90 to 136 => 0.92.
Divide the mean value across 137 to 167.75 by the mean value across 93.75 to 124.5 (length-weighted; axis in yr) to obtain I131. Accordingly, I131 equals 0.76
